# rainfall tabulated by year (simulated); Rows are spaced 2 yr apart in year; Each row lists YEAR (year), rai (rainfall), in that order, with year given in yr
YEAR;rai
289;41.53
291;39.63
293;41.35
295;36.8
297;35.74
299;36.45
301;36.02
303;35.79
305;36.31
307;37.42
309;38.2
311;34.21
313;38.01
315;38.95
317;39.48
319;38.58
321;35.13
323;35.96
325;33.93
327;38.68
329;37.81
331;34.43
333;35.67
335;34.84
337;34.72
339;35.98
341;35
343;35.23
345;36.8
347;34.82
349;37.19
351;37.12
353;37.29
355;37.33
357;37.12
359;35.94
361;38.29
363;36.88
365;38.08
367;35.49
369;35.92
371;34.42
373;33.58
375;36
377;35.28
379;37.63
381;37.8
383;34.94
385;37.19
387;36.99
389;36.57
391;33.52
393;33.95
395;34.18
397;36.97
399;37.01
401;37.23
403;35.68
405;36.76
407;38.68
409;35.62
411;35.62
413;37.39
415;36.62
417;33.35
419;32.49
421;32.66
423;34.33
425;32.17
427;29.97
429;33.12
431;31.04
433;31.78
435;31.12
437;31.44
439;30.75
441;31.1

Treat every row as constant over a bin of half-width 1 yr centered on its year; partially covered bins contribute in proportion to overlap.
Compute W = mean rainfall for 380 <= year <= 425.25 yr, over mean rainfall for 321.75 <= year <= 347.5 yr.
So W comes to 1.0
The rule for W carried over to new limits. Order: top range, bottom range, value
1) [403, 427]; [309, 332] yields 0.95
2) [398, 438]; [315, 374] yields 0.94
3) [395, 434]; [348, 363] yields 0.93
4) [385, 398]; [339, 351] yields 0.99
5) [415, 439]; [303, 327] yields 0.87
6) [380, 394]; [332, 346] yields 1.01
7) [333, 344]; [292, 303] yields 0.95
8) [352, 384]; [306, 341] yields 1.00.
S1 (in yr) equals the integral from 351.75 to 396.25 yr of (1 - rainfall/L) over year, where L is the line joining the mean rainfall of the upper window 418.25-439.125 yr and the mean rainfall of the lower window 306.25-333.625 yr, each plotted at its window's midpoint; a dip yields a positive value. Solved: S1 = -2.2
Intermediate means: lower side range 36.9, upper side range 31.9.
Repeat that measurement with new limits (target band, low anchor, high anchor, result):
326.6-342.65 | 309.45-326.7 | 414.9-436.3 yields 0.20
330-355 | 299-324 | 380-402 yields 0.54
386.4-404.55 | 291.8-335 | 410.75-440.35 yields -1.01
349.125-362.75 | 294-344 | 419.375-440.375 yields -0.90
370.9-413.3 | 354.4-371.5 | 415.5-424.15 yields -1.33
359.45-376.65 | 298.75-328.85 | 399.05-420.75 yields 0.13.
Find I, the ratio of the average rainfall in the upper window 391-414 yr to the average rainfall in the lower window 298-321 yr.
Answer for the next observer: 0.97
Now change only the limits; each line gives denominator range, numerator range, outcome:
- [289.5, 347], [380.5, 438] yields 0.94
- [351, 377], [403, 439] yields 0.93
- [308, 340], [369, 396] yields 0.97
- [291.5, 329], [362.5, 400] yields 0.97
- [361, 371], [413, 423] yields 0.94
